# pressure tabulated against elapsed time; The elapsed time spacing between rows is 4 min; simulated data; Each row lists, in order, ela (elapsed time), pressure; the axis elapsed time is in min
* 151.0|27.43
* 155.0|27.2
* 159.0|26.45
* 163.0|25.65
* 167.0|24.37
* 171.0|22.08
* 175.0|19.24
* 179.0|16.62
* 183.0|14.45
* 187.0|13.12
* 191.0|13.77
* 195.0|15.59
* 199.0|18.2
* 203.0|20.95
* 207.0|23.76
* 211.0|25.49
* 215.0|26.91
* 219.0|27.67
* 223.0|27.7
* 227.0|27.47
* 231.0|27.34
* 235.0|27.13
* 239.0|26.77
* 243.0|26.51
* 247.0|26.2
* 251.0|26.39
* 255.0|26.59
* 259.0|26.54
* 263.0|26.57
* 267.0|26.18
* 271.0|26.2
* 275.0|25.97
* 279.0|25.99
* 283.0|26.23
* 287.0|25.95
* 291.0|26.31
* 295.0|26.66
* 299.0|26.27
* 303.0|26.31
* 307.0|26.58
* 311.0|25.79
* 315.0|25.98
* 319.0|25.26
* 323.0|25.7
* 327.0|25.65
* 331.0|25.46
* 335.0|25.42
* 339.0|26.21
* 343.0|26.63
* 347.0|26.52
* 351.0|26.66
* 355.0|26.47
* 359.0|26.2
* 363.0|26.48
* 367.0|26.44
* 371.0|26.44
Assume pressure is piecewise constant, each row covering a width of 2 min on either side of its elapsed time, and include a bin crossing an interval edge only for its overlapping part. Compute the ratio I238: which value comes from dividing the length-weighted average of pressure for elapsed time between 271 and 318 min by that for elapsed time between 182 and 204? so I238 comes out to 1.6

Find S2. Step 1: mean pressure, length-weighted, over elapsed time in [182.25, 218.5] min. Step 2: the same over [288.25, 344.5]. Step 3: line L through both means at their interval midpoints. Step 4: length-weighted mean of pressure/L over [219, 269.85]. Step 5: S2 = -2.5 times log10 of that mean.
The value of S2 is -0.21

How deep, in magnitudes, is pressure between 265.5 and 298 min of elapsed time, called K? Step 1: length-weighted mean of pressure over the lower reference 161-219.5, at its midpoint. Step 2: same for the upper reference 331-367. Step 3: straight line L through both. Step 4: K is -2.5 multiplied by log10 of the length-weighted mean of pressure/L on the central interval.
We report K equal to -0.106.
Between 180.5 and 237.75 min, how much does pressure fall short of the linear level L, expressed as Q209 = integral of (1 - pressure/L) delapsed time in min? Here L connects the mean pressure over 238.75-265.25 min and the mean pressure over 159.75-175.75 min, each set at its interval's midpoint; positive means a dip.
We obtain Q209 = 6.7 min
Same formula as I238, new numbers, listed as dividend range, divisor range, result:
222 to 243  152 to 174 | 1.09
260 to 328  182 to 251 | 1.13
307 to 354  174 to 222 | 1.31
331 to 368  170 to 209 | 1.49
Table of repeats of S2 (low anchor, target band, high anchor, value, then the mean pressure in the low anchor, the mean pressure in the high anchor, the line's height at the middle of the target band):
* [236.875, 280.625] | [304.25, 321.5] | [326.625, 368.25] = 0.01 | 26.4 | 26.2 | 26.3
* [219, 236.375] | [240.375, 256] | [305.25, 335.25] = 0.03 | 27.4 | 25.7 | 27.1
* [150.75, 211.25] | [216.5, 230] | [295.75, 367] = -0.24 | 20.6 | 26.1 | 22.1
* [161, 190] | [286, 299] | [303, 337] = -0.08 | 19.2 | 25.8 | 24.5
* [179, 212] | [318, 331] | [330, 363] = -0.02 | 17.9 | 26.2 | 25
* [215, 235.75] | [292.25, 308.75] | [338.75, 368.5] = 0.02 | 27.4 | 26.5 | 26.9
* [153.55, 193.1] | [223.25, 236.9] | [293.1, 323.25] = -0.20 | 20.2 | 26.1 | 22.7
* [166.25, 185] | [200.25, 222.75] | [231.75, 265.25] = -0.10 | 19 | 26.6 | 22.8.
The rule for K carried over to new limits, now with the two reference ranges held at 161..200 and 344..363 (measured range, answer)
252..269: -0.20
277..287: -0.13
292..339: -0.06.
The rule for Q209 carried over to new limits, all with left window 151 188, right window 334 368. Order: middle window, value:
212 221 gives -1.7 min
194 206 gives 1.9 min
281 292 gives -0.7 min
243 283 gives -3.8 min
